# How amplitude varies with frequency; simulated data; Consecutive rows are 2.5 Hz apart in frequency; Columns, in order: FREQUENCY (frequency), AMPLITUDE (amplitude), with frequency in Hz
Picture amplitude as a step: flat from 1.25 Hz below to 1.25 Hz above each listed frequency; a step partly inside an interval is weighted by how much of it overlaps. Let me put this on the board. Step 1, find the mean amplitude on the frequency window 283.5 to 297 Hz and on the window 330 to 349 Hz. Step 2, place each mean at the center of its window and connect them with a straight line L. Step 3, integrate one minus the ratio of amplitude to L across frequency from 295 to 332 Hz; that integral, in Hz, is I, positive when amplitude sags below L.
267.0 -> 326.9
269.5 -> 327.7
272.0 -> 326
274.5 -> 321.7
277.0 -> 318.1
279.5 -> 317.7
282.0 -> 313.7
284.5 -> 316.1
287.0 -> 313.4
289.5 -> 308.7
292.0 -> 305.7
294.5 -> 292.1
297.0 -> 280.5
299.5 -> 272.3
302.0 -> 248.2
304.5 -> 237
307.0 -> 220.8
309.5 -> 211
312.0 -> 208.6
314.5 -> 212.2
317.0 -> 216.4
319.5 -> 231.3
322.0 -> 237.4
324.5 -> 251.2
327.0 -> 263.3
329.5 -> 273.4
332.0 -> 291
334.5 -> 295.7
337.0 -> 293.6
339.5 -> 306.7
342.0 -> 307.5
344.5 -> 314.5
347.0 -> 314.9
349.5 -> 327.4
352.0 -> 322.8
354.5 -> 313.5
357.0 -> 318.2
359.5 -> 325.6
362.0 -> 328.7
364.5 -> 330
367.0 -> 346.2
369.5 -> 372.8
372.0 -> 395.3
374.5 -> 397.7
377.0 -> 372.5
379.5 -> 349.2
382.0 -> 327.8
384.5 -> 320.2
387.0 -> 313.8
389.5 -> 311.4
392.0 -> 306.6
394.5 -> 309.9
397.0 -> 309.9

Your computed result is 7.4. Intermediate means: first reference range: 305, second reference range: 303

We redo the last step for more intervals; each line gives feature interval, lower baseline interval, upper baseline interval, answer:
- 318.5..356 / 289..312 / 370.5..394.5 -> 0.9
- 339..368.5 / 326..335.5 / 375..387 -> -1.2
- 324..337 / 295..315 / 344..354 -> 0.4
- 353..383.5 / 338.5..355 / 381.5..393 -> -3.1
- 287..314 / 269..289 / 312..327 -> 1.3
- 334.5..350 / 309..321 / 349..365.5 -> -1.3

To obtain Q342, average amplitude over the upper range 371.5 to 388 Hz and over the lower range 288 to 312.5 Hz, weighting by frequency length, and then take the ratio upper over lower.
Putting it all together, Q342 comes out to 1.4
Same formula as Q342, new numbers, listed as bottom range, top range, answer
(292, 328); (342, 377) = 1.39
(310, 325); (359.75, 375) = 1.60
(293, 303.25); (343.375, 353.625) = 1.17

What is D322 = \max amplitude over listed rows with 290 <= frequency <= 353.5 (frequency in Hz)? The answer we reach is 327.4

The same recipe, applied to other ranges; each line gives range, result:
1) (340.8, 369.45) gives 346.2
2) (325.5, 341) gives 306.7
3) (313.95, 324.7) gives 251.2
